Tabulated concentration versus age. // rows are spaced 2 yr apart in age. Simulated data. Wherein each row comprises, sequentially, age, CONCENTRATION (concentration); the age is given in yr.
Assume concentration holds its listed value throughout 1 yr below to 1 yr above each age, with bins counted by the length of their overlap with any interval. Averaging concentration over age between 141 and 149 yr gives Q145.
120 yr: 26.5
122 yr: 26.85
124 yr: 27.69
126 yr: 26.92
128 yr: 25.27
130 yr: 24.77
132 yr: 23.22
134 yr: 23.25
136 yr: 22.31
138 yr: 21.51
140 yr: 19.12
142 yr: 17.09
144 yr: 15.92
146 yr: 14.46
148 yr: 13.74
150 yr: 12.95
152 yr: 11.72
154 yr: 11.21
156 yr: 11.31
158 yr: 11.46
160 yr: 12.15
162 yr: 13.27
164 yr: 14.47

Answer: 15.3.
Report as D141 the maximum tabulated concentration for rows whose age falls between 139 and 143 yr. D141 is 19.12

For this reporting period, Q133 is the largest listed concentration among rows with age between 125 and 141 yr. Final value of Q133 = 26.92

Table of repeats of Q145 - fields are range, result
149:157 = 11.8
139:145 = 17.4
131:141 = 21.9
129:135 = 23.7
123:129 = 26.6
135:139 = 21.9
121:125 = 27.3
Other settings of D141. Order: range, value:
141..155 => 17.09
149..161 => 12.95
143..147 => 15.92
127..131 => 25.27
